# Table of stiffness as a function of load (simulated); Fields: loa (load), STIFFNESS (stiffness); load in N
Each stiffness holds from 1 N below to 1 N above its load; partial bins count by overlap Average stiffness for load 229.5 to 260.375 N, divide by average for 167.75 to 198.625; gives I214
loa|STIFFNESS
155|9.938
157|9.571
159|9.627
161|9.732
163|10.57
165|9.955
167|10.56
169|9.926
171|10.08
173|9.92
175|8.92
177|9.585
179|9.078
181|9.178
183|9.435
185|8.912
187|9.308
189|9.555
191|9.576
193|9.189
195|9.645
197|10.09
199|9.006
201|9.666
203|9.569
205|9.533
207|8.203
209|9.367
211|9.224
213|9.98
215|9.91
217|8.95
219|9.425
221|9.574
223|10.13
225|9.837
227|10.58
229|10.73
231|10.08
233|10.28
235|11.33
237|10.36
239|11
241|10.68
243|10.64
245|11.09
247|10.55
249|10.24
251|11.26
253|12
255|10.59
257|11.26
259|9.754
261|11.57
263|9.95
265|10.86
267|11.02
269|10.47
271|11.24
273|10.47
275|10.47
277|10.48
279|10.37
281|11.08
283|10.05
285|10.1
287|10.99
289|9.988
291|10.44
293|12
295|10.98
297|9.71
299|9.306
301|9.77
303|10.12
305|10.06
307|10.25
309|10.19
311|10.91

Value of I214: 1.1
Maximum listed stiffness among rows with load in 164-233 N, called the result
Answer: 10.73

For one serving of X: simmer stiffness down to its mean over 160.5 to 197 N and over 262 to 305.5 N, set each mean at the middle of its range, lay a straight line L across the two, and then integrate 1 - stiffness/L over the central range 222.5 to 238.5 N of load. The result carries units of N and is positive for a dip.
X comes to -0.6 N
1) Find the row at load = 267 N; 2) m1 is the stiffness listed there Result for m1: 11.02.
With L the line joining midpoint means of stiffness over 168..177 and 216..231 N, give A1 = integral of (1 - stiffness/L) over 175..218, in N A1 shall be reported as 1.9 N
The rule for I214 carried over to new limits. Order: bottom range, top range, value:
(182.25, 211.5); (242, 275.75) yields 1.15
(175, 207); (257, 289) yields 1.13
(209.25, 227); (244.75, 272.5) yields 1.12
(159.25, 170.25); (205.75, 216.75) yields 0.92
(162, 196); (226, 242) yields 1.11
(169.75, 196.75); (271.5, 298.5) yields 1.12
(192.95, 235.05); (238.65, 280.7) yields 1.11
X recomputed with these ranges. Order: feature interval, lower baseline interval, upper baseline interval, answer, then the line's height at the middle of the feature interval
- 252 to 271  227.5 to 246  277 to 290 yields -0.54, 10.6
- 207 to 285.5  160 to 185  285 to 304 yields -2.38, 10.1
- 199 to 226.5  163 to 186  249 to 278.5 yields 1.74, 10.1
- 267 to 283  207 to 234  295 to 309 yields -1.18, 9.91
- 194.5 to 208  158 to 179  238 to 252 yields 1.14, 10.2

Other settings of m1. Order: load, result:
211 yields 9.224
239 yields 11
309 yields 10.19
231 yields 10.08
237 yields 10.36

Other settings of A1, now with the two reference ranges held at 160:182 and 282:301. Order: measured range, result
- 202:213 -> 0.77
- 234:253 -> -1.37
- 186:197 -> 0.40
